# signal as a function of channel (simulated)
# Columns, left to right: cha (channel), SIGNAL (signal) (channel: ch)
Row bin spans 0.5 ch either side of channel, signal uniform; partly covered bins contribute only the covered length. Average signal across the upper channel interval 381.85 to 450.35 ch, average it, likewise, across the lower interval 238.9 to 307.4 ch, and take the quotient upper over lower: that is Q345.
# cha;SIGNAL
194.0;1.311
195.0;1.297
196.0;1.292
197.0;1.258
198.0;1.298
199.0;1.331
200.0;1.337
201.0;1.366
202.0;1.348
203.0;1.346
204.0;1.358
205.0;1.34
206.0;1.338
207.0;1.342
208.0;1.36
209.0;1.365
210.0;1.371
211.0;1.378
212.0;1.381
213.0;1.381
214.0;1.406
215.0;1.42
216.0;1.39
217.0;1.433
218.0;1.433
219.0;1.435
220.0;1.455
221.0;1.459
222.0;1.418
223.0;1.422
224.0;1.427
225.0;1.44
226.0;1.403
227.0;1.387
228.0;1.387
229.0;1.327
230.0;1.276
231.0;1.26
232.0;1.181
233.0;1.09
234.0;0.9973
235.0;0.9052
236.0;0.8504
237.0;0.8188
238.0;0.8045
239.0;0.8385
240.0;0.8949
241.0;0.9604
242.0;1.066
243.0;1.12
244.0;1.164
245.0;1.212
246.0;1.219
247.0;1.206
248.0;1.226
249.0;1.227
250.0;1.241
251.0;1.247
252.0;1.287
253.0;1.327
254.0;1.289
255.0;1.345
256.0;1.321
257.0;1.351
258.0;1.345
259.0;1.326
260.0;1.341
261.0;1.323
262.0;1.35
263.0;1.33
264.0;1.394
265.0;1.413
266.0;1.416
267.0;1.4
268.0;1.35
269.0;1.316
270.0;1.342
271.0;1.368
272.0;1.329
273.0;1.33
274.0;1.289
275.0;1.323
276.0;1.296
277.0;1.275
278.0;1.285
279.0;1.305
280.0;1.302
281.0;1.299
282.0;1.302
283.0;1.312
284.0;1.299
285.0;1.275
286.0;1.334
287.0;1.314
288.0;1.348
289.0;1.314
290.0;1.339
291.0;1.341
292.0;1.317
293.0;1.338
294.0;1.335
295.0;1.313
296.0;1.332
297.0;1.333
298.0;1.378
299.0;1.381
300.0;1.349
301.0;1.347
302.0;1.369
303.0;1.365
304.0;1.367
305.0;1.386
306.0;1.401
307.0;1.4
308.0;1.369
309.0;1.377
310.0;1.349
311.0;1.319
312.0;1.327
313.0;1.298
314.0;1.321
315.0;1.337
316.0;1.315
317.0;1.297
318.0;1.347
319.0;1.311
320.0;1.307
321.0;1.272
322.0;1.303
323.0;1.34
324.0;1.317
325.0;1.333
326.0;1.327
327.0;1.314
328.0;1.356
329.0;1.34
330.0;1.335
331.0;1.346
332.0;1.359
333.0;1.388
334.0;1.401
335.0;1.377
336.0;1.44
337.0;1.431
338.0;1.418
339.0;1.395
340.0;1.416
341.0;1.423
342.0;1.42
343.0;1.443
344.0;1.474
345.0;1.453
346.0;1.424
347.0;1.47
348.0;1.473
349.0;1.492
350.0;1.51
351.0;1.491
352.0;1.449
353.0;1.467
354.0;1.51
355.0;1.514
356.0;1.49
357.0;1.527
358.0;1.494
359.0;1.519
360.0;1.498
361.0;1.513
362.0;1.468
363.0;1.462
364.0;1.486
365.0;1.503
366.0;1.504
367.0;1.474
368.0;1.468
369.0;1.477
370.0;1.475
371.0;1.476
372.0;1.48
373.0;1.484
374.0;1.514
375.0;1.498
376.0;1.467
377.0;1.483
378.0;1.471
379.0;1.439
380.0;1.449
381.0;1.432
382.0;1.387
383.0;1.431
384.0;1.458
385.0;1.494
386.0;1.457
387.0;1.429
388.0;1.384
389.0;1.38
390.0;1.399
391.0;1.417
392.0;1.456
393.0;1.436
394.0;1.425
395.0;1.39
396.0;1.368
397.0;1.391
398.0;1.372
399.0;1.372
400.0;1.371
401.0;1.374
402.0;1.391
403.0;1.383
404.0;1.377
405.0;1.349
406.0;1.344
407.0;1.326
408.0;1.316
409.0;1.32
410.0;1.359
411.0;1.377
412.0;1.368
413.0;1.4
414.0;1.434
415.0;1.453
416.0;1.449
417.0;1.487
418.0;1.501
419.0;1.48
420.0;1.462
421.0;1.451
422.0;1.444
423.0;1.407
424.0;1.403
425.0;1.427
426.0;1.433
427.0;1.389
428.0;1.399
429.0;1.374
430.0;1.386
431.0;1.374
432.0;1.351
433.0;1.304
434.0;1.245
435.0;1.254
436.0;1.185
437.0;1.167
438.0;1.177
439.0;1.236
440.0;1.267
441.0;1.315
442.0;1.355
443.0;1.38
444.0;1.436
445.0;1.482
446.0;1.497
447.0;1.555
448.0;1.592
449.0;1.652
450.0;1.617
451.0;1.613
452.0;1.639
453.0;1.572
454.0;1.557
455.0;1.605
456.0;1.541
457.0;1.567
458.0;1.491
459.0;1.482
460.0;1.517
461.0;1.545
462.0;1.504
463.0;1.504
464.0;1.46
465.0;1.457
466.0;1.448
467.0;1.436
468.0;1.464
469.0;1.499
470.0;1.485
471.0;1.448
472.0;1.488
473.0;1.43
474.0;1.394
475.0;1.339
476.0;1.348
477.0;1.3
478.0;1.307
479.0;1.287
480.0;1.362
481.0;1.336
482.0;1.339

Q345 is 1.07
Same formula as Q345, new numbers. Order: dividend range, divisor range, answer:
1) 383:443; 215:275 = 1.09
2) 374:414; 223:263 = 1.17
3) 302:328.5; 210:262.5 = 1.07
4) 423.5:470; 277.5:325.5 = 1.08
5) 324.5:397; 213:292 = 1.13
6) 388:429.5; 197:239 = 1.08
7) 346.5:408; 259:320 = 1.08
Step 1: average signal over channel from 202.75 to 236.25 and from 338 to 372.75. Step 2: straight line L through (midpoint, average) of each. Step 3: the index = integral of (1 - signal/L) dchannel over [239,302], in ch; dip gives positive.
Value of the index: 4.2 ch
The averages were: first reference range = 1.33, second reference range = 1.47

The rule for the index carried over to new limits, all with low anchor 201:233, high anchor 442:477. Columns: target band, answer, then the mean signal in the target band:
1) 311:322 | 0.8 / 1.31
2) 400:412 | 0.9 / 1.36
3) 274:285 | 0.8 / 1.3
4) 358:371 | -0.4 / 1.49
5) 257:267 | 0.2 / 1.36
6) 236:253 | 3.6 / 1.1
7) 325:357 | 0.3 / 1.42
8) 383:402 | 0.7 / 1.41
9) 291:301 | 0.5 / 1.34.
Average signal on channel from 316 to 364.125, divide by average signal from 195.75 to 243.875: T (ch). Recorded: 1.1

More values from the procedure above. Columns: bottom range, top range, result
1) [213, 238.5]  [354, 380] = 1.17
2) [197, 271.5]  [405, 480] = 1.11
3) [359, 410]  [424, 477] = 1.00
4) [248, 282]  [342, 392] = 1.11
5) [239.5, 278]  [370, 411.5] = 1.11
